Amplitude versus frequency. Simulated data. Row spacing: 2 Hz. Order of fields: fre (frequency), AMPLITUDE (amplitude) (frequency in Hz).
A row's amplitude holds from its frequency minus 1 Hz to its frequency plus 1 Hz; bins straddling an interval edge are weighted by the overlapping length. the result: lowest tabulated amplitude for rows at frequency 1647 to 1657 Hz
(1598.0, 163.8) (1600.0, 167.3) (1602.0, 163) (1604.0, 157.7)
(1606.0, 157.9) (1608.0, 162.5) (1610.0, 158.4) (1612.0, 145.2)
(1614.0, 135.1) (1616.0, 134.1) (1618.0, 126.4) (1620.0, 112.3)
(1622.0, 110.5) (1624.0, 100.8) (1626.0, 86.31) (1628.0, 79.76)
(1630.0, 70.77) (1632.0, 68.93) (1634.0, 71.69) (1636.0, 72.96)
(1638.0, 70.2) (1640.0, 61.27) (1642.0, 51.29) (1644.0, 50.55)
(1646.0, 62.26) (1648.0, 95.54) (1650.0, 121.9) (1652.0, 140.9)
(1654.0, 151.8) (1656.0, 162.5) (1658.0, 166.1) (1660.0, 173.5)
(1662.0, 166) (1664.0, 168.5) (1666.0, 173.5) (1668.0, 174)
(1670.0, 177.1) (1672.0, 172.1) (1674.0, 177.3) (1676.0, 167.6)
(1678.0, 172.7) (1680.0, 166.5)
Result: 95.54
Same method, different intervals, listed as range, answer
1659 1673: 166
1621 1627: 86.31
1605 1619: 126.4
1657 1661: 166.1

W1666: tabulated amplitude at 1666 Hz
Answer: 173.5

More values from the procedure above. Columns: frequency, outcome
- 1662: 166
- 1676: 167.6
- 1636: 72.96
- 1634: 71.69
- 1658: 166.1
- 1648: 95.54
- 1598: 163.8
